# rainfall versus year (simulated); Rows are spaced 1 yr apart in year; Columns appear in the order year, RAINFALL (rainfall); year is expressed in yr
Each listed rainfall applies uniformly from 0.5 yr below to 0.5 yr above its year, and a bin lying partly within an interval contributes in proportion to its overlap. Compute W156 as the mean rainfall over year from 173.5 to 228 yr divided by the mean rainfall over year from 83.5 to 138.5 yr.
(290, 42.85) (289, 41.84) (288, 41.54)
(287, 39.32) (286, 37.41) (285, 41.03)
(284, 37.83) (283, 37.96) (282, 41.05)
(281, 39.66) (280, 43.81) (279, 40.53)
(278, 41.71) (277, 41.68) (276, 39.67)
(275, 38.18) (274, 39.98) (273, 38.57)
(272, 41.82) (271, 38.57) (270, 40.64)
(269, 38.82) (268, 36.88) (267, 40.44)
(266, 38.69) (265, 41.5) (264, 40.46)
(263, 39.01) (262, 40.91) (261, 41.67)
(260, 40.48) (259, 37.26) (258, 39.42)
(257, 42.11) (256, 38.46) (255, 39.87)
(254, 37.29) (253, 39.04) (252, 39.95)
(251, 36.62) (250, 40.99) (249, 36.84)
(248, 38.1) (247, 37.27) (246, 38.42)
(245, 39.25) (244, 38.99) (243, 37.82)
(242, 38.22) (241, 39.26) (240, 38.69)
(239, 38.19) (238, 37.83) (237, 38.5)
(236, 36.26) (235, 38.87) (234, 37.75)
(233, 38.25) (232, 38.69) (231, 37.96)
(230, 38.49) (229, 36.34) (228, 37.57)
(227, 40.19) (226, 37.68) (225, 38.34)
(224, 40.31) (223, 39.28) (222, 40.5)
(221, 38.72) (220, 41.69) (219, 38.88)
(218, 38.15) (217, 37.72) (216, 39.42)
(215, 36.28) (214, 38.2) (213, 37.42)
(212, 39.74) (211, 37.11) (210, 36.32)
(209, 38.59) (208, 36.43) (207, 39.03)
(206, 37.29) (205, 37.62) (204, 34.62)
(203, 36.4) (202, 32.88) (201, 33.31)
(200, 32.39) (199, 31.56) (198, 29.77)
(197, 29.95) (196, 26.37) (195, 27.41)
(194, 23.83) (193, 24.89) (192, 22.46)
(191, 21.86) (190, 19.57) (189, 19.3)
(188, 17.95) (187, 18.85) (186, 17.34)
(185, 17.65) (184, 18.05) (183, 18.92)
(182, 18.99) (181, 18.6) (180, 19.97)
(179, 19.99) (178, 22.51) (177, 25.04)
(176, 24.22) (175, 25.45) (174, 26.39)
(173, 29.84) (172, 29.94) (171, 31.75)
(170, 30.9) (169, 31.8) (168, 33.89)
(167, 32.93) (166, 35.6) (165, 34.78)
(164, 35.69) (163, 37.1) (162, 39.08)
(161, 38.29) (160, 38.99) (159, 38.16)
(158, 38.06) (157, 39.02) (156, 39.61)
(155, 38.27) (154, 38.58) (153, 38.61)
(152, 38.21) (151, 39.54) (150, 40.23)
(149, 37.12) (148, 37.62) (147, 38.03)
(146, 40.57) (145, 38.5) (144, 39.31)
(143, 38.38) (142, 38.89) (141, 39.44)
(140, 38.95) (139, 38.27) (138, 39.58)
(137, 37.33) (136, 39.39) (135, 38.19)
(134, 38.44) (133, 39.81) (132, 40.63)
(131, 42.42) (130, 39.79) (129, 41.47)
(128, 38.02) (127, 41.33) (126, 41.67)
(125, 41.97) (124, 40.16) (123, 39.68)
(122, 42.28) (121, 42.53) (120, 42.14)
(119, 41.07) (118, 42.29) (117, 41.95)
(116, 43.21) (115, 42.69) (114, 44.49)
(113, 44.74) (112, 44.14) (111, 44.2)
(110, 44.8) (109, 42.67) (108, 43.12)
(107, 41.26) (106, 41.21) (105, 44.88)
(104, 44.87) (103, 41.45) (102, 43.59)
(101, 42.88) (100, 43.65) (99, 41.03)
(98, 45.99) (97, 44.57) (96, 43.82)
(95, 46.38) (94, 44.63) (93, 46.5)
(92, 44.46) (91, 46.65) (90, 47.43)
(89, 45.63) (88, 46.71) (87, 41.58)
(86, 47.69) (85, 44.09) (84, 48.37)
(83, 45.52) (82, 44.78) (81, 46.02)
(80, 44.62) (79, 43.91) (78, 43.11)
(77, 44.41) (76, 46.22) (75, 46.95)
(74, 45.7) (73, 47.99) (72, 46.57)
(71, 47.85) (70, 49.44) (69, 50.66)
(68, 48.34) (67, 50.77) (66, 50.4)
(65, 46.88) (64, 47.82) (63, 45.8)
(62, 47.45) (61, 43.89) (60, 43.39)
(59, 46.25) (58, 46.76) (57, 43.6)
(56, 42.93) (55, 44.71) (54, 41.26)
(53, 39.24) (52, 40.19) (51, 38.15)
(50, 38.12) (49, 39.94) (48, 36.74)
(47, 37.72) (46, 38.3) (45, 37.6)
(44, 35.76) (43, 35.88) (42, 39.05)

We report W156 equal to 0.71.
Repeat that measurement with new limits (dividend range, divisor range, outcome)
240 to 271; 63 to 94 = 0.84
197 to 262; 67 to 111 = 0.84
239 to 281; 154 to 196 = 1.41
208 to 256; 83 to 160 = 0.92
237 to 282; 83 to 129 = 0.91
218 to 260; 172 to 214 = 1.40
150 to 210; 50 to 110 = 0.67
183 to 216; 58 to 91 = 0.64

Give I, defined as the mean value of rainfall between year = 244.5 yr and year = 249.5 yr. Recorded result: 38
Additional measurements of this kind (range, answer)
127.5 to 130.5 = 39.8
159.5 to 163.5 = 38.4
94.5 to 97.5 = 44.9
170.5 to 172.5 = 30.8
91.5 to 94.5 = 45.2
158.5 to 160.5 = 38.6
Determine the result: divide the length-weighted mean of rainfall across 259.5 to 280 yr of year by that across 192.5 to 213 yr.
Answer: 1.2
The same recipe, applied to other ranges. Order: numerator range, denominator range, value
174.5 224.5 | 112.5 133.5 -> 0.72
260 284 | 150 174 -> 1.12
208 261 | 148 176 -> 1.09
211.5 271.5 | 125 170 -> 1.01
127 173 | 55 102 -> 0.82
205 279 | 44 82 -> 0.88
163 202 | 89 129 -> 0.60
